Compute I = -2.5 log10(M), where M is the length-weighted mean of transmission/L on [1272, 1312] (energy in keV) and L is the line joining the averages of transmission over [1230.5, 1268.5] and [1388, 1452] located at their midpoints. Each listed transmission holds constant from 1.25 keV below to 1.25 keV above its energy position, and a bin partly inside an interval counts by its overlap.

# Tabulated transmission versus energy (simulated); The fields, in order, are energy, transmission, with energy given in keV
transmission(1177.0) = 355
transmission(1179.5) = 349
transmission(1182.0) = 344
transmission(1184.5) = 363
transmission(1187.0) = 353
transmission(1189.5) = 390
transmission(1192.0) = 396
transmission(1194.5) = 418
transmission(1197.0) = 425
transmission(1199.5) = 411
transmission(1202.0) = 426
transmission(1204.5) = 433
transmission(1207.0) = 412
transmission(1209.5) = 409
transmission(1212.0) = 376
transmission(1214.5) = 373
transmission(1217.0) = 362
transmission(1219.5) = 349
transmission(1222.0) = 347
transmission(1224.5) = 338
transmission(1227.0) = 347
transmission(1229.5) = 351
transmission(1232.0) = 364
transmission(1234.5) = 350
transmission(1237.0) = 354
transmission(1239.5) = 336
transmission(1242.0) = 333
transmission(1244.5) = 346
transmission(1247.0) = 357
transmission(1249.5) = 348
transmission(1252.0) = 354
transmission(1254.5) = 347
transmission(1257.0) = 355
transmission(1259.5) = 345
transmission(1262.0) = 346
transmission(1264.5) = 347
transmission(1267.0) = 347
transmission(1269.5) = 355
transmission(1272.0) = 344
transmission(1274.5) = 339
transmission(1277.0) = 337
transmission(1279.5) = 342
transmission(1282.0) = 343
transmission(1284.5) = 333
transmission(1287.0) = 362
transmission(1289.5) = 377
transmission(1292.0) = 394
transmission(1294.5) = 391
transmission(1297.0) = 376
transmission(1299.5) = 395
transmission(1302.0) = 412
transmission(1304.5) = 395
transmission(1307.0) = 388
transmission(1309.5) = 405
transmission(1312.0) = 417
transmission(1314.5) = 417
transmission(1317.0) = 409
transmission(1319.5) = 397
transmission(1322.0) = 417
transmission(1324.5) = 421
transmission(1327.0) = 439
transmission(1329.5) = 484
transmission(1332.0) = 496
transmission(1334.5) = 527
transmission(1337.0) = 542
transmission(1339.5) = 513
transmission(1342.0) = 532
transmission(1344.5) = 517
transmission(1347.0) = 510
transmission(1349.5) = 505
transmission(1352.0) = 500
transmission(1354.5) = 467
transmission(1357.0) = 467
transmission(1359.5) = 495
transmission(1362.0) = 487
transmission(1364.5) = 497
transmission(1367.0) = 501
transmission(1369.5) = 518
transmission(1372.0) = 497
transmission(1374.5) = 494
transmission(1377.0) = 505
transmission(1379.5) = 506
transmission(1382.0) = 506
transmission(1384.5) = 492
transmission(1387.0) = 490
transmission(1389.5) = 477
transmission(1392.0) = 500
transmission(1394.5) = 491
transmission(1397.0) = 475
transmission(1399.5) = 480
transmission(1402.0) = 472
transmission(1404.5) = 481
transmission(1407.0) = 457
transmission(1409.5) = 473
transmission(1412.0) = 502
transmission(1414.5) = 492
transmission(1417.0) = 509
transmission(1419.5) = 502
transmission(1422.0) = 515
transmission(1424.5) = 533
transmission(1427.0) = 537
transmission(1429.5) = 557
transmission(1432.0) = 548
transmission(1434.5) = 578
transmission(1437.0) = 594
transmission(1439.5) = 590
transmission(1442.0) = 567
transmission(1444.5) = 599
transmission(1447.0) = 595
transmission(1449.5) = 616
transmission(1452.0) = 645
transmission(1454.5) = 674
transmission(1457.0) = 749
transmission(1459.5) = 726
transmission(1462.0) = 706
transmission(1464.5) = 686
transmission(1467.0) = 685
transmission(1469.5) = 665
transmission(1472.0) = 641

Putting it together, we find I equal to 0.06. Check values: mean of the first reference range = 349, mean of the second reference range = 528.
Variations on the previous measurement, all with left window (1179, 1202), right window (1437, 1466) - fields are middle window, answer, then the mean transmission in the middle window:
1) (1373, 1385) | 0.15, 501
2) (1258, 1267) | 0.31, 346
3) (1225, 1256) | 0.24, 349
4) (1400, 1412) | 0.26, 475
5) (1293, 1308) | 0.25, 393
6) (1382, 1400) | 0.20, 488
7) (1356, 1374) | 0.14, 495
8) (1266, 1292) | 0.33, 350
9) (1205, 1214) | 0.02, 400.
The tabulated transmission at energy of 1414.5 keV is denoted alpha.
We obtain 492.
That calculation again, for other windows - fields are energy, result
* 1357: 467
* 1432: 548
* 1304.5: 395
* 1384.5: 492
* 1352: 500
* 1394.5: 491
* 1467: 685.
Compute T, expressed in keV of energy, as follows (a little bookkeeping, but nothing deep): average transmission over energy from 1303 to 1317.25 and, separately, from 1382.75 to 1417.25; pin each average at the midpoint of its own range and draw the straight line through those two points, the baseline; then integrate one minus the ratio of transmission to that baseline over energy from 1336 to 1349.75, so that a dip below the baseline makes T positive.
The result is -2.7 keV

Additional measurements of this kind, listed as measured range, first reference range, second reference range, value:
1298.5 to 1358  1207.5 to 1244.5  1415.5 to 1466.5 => 2.15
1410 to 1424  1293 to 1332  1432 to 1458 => 1.69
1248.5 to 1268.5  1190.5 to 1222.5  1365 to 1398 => 3.63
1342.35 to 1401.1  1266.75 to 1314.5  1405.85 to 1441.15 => -3.58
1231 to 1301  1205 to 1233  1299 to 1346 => 8.74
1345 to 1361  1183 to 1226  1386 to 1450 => -0.34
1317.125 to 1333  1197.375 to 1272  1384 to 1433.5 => -0.18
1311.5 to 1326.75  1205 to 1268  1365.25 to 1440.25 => 0.62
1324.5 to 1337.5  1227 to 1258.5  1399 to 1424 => -1.98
